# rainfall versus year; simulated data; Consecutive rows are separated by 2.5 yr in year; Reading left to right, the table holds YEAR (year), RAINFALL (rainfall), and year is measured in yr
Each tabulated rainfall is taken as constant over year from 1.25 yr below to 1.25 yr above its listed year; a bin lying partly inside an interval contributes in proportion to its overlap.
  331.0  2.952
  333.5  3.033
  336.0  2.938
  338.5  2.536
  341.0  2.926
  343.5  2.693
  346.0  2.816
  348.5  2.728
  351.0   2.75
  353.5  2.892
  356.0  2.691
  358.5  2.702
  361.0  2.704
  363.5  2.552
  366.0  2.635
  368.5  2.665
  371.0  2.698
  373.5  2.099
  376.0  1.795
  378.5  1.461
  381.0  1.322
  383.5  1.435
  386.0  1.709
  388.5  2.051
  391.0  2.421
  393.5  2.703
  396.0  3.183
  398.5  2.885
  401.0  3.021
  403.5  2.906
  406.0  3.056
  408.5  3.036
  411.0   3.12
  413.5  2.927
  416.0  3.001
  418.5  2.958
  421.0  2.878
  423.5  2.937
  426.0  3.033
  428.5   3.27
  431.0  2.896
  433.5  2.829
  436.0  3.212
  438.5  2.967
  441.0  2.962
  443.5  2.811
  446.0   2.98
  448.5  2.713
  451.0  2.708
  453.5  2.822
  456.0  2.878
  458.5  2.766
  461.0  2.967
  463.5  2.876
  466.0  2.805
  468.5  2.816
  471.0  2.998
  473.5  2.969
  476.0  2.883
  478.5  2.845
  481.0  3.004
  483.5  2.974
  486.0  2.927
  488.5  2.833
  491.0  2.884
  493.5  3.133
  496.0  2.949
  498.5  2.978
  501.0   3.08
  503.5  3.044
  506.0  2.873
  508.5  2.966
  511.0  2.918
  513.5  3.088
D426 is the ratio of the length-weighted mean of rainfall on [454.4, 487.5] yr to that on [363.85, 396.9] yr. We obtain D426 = 1.34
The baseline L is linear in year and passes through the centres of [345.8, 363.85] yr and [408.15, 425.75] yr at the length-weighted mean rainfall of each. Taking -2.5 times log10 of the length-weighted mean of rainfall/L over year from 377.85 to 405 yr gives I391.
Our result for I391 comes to 0.24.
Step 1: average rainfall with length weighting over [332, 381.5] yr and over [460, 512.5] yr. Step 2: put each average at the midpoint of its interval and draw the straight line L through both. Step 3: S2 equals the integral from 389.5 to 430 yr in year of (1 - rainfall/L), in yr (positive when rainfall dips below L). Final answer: -3.6 yr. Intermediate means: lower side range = 2.55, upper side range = 2.94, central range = 2.95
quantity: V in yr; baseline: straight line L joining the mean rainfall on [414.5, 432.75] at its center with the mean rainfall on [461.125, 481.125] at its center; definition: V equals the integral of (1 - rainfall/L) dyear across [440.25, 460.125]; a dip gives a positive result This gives 0.7 yr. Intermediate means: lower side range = 2.99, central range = 2.83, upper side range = 2.9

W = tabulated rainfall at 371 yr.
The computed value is 2.698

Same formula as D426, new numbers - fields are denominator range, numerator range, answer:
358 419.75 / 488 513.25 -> 1.18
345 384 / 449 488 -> 1.21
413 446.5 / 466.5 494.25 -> 0.98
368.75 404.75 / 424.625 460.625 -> 1.28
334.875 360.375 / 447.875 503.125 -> 1.05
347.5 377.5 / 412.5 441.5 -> 1.17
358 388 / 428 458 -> 1.36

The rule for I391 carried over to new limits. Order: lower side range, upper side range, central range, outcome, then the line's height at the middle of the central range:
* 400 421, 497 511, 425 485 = 0.03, 2.99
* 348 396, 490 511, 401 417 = -0.19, 2.52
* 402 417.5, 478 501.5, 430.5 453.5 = 0.04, 2.99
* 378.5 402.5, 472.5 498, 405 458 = -0.16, 2.56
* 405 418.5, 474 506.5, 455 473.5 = 0.04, 2.98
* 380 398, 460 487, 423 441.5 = -0.19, 2.55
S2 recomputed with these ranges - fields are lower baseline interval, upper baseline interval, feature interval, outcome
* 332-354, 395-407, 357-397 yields 9.1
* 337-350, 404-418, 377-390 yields 5.8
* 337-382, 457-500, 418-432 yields -1.4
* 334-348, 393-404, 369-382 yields 4.3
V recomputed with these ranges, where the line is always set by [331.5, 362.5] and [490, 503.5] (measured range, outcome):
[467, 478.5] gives 0.3 yr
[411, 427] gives -0.4 yr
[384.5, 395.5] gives 2.2 yr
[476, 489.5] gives 0.3 yr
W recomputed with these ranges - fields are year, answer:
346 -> 2.816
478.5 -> 2.845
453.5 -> 2.822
